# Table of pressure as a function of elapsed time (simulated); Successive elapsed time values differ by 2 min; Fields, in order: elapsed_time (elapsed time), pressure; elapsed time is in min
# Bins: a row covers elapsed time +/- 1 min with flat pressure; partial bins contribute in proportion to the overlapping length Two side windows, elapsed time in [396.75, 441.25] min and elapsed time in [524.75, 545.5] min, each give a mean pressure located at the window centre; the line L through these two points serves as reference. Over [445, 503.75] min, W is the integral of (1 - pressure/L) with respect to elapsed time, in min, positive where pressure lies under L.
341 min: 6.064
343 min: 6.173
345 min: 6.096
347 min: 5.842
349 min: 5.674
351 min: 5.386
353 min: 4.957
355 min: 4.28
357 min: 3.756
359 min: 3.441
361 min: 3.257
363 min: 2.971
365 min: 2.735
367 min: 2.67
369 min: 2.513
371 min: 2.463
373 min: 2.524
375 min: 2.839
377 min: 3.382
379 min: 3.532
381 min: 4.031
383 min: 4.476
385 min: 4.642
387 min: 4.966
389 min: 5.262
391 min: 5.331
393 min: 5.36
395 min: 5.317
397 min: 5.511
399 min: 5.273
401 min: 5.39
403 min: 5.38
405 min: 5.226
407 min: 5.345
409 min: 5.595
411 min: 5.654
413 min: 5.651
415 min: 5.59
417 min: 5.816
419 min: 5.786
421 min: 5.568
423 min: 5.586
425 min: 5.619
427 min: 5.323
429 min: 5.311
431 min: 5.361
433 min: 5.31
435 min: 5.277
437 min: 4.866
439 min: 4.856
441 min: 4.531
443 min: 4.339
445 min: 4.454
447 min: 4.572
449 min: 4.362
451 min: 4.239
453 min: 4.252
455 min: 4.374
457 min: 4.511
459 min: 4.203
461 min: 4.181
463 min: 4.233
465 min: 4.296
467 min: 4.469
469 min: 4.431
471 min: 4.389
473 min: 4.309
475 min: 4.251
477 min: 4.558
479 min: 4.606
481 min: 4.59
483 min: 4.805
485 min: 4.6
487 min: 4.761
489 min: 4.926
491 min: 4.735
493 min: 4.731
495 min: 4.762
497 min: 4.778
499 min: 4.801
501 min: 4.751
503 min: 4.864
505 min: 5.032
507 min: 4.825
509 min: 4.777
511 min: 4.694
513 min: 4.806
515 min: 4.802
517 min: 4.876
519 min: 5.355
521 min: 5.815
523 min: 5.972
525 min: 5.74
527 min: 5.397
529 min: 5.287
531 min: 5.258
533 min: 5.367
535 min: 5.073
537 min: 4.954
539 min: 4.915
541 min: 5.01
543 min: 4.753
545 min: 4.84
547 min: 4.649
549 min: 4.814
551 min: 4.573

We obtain 8.3 min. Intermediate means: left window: 5.4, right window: 5.13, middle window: 4.53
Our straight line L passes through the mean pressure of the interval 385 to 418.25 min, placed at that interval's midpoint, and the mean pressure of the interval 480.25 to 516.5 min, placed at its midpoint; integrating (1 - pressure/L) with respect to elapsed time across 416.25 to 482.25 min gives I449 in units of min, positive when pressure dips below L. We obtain 4.6 min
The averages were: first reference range 5.4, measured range 4.75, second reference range 4.78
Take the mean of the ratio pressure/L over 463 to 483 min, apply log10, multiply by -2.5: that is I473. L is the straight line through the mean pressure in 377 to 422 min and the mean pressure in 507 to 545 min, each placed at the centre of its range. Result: 0.16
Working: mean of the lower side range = 5.17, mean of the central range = 4.44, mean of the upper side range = 5.14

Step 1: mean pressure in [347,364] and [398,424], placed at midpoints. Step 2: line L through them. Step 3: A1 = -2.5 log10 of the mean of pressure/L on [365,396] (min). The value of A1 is 0.25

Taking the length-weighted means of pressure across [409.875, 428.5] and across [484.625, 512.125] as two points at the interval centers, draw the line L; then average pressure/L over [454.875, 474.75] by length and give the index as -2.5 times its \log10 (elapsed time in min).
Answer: 0.18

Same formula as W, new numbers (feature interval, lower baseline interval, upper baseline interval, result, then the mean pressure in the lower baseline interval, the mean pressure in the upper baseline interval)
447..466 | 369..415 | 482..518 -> 1.73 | 4.66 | 4.8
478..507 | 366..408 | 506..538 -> 1.37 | 4.35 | 5.19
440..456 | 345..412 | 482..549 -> 1.08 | 4.42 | 4.99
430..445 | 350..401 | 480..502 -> -1.60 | 4.06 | 4.75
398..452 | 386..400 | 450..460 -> -4.55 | 5.29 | 4.32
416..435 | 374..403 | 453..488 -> -3.86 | 4.69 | 4.44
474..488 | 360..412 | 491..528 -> 0.77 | 4.29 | 5.03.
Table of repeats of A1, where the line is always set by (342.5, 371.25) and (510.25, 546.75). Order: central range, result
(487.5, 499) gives 0.04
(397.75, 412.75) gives -0.22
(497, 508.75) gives 0.04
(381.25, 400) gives -0.17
